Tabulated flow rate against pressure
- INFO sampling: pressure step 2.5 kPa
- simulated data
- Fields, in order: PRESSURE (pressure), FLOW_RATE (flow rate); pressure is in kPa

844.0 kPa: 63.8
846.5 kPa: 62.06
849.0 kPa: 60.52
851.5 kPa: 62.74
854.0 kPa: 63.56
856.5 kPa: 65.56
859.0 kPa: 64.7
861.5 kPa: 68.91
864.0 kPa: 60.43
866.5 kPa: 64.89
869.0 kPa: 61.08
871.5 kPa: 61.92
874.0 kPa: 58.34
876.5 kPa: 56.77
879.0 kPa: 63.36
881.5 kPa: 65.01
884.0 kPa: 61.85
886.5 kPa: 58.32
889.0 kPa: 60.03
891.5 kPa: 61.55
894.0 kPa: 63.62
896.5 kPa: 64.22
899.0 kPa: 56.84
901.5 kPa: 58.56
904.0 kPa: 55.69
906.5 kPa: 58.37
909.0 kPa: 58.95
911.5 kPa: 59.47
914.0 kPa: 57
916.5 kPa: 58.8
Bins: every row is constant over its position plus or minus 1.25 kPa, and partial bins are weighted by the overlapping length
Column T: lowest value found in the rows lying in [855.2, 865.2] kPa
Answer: 60.43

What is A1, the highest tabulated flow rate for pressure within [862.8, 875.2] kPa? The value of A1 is 64.89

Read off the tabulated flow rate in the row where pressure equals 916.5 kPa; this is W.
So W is 58.8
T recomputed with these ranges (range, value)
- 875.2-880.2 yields 56.77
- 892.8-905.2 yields 55.69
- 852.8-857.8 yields 63.56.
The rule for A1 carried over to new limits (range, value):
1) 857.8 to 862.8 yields 68.91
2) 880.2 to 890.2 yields 65.01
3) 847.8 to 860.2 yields 65.56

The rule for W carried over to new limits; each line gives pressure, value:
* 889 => 60.03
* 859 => 64.7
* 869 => 61.08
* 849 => 60.52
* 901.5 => 58.56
